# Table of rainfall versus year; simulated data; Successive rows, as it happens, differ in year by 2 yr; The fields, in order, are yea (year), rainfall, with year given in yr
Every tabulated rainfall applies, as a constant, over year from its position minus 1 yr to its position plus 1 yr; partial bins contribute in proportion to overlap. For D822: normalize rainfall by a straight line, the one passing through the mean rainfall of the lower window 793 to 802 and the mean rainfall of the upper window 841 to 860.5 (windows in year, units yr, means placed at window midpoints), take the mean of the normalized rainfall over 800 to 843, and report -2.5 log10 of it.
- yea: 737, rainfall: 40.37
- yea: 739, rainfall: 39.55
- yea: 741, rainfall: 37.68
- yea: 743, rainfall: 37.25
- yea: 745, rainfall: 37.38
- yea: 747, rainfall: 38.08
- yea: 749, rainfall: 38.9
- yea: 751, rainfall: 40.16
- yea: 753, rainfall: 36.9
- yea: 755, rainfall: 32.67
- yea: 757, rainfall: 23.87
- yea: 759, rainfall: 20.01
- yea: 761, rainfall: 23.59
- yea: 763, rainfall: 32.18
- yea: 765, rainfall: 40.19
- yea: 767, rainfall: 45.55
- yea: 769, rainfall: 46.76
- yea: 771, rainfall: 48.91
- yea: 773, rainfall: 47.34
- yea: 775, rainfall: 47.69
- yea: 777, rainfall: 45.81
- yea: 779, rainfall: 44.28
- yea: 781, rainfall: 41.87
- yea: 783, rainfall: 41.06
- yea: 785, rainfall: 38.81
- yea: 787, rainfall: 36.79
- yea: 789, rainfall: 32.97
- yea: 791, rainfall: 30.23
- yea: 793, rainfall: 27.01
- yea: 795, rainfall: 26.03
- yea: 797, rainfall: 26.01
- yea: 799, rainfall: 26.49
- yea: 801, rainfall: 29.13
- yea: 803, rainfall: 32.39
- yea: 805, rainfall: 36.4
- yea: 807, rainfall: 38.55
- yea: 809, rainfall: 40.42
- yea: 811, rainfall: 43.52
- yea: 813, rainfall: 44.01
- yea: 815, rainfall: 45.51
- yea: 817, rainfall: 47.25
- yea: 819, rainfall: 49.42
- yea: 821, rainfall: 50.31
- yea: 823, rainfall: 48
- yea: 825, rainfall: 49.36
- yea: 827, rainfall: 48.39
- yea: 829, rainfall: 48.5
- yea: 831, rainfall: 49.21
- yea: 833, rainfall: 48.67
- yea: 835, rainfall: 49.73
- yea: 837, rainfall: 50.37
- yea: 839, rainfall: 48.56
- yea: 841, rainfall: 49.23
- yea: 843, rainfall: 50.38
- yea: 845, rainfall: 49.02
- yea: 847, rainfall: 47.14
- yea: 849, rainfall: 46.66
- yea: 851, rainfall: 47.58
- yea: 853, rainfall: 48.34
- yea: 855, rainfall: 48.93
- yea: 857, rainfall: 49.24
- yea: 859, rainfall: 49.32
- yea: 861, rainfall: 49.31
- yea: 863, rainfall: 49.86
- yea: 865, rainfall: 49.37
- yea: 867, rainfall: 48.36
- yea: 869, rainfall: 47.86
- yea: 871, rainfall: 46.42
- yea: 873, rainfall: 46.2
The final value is -0.230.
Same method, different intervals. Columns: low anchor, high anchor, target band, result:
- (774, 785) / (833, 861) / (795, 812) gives 0.33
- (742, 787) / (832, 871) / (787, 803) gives 0.40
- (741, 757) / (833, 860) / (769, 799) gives 0.07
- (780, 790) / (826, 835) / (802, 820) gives 0.06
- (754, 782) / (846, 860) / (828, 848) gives -0.06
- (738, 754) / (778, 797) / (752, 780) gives -0.05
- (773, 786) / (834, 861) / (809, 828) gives -0.01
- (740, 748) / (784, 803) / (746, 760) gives 0.11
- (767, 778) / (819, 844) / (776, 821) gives 0.26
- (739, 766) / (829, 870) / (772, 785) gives -0.17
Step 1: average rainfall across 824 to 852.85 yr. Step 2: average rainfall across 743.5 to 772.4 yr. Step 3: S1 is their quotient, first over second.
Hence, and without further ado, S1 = 1.34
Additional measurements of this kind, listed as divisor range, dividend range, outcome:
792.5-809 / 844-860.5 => 1.56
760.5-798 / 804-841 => 1.22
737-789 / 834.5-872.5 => 1.27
